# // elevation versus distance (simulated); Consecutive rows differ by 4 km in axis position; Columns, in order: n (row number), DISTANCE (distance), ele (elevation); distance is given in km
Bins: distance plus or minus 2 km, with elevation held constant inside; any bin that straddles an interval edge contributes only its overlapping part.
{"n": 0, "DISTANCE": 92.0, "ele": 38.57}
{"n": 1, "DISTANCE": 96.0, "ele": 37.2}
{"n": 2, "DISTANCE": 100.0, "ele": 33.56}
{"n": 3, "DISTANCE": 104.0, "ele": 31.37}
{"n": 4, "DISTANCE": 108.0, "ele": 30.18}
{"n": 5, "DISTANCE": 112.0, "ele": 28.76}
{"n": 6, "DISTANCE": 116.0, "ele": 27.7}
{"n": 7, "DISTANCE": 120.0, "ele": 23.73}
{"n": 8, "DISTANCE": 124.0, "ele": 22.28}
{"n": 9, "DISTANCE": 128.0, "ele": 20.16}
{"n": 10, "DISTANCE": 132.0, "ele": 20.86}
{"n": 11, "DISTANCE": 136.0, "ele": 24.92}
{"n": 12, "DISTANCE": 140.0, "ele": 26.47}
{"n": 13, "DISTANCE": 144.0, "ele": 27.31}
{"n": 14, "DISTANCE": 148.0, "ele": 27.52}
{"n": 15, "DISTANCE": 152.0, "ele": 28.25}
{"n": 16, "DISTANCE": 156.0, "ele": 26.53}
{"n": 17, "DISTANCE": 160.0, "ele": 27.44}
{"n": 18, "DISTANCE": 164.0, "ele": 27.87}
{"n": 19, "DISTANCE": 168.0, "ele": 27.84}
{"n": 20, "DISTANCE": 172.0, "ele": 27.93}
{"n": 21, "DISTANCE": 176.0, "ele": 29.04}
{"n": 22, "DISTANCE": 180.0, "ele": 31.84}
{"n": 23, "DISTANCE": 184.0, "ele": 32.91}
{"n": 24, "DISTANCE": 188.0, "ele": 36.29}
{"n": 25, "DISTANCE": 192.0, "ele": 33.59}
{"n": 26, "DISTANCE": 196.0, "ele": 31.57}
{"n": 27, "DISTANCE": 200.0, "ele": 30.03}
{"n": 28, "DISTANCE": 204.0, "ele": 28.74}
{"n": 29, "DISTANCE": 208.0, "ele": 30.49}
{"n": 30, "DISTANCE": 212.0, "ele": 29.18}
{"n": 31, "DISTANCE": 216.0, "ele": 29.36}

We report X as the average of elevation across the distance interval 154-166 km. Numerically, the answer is 27.3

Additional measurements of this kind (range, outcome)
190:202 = 31.7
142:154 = 27.7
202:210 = 29.6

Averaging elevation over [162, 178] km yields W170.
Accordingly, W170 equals 28.2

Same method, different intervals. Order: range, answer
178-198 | 33.2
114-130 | 23.5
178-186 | 32.4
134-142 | 25.7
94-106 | 34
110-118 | 28.2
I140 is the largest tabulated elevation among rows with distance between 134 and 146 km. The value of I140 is 27.31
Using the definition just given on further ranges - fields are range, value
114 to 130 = 27.7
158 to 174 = 27.93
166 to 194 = 36.29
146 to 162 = 28.25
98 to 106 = 33.56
